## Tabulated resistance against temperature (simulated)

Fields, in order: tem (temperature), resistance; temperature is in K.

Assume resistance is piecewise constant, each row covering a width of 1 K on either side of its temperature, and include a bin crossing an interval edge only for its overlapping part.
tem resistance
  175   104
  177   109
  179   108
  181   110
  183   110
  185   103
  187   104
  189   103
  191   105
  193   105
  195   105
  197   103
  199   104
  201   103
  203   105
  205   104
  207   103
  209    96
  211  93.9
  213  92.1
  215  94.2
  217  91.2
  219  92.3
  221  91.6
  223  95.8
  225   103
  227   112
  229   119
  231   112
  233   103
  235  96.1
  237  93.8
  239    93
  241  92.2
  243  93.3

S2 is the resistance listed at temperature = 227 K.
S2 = 112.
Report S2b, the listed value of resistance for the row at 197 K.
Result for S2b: 103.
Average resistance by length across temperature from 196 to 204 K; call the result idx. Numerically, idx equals 104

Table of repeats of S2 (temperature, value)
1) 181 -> 110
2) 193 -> 105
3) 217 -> 91.2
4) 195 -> 105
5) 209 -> 96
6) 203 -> 105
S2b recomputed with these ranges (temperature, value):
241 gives 92.2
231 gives 112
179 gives 108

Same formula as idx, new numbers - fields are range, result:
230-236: 104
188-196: 104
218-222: 91.9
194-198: 104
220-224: 93.7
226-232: 114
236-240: 93.4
